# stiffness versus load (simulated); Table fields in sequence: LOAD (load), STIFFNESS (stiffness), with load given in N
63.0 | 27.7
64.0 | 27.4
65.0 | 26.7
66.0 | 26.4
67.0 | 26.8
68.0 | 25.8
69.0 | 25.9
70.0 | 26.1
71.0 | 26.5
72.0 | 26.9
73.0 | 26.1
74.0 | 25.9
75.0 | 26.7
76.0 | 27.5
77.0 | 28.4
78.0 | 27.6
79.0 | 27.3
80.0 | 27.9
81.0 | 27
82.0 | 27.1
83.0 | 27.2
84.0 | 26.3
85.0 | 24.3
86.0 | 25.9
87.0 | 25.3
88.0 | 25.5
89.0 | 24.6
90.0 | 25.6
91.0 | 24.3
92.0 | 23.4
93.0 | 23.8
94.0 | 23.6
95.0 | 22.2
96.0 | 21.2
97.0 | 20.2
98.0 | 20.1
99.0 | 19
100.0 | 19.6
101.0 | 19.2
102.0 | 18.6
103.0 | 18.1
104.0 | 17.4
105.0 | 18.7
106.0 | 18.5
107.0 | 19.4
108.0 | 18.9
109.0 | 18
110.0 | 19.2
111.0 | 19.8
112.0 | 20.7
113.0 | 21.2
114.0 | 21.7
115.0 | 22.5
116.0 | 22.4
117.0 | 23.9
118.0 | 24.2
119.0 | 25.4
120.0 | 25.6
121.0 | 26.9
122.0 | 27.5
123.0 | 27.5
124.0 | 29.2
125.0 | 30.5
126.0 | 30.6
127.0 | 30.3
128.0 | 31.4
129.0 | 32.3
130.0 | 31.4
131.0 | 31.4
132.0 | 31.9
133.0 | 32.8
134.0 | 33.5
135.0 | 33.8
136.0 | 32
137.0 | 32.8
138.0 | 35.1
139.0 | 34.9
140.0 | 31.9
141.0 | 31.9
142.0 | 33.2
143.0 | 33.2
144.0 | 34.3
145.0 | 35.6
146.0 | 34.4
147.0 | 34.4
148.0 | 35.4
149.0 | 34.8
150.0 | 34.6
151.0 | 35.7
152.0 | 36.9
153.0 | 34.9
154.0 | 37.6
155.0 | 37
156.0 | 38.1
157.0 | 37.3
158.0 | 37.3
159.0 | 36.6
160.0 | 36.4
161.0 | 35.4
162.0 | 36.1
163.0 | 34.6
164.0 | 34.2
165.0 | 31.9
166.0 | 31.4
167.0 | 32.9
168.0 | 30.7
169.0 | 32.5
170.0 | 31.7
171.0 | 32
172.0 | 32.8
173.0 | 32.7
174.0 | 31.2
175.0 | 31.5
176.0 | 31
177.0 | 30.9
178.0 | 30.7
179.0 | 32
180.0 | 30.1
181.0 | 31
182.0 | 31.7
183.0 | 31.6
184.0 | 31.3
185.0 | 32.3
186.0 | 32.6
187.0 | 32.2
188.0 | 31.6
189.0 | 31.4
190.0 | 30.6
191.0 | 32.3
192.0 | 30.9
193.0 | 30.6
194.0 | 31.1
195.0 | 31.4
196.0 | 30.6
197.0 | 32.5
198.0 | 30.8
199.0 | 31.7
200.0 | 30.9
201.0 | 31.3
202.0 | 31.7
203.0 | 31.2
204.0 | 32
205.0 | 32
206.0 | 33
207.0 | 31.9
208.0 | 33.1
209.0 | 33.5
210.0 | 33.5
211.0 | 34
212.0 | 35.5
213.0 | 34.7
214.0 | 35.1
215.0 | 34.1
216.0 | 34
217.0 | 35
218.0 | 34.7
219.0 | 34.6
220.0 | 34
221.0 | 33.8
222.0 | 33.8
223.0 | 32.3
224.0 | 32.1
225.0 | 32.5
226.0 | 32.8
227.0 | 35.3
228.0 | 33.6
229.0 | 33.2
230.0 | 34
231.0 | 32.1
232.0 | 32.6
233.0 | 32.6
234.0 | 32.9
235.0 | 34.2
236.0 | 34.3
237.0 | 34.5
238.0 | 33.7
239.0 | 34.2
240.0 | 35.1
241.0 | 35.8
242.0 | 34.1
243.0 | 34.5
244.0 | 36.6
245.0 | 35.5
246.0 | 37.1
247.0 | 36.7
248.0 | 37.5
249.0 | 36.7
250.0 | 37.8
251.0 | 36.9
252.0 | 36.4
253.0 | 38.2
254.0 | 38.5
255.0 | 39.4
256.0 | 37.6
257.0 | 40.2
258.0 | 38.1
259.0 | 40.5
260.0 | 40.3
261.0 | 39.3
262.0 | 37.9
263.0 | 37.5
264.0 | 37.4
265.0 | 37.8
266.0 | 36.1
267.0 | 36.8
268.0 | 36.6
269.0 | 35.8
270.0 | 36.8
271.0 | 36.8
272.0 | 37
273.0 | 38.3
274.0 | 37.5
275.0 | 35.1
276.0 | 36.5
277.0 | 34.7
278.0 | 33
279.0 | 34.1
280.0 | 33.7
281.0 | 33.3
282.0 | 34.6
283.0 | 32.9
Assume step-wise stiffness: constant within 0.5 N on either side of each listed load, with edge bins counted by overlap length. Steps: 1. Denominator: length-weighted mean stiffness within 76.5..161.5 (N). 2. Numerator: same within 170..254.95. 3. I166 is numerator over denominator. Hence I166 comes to 1.19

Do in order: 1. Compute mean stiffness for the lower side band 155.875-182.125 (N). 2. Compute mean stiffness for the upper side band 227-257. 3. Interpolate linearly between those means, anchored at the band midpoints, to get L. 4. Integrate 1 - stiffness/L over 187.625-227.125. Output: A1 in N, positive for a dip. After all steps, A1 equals 1.9 N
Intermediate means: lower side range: 33.1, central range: 32.7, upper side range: 35.5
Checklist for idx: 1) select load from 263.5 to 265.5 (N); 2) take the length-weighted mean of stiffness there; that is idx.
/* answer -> 37.6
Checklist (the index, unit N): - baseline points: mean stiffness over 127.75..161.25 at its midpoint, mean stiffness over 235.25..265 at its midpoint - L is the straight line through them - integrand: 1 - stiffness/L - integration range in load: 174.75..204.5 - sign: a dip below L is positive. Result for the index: 3.5 N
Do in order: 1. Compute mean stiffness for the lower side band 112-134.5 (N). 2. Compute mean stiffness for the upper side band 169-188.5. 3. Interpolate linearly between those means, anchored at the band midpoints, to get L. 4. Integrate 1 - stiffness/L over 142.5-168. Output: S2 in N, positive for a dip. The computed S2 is -4.4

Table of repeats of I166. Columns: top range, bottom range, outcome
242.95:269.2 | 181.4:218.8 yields 1.16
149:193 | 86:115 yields 1.57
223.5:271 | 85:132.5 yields 1.51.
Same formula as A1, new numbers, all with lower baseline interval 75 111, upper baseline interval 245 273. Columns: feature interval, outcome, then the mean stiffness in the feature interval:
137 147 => -2.4 N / 33.8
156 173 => -2.8 N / 34.1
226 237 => 0.5 N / 33.5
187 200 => 0.2 N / 31.3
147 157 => -2.8 N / 36.1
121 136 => -2.8 N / 30.9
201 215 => 0.0 N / 33.1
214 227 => 0.2 N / 33.8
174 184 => -0.2 N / 31.2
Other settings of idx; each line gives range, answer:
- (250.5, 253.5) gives 37.2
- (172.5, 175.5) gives 31.8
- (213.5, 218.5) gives 34.6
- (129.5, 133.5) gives 31.9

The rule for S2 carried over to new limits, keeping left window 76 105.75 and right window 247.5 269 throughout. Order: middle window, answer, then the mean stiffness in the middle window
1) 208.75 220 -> -0.1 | 34.4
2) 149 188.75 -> -4.4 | 33.4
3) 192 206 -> 0.6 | 31.4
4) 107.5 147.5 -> -2.9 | 28.7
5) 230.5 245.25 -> 0.8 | 34.2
